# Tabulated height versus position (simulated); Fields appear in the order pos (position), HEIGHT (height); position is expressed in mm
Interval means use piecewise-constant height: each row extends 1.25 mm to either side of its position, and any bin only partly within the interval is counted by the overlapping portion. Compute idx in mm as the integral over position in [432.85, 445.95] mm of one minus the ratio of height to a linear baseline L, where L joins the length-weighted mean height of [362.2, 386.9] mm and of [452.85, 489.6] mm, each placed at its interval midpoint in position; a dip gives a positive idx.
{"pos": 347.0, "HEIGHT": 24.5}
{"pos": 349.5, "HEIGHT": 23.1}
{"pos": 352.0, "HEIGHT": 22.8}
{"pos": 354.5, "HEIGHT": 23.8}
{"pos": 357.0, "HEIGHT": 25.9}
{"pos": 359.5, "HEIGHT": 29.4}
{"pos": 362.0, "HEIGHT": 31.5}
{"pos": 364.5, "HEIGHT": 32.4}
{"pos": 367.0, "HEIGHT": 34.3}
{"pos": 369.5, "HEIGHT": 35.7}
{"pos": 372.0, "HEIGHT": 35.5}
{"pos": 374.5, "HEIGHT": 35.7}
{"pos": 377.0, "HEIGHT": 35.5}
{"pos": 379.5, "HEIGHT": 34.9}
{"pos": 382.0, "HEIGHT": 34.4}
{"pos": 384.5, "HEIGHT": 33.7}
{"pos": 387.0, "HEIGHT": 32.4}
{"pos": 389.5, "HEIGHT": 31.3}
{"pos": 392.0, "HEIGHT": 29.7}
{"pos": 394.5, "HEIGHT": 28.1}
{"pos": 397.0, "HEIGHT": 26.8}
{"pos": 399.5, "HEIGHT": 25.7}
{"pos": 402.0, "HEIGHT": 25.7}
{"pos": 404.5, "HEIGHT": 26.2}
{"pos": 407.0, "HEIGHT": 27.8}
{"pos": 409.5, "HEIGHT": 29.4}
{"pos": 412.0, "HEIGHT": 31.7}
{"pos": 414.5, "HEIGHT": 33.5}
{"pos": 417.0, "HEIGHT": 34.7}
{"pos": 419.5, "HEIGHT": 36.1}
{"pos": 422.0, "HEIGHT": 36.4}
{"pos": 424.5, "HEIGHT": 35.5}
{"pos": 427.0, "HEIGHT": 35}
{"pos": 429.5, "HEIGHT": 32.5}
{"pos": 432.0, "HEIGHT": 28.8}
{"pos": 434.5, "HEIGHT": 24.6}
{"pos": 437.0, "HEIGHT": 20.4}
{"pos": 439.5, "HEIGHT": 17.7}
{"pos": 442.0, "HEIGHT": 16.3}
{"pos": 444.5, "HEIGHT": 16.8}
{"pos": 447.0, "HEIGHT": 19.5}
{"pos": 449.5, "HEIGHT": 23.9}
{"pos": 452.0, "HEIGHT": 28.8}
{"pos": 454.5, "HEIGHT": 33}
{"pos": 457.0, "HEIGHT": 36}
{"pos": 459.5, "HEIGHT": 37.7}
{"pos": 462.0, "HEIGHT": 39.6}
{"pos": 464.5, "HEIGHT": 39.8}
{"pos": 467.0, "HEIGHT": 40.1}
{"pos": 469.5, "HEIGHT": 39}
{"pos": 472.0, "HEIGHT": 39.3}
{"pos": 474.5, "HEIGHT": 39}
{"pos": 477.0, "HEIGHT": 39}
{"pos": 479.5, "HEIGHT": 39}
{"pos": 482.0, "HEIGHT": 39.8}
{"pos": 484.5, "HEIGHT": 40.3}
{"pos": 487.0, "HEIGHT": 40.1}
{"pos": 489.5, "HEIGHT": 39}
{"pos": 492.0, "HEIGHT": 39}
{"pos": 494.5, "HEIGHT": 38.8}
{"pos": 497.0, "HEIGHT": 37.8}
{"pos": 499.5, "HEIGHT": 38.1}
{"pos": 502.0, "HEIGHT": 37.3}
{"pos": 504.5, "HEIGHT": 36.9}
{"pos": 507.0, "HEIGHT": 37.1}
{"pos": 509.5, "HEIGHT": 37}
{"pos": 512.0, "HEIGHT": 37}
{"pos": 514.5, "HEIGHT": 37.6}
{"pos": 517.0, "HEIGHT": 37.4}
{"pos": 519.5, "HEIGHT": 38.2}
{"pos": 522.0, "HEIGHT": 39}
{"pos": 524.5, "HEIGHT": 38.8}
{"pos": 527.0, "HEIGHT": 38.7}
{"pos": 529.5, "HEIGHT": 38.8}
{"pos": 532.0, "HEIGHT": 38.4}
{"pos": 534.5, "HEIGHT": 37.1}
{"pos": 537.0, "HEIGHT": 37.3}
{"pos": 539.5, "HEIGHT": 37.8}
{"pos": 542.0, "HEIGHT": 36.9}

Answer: 6.2 mm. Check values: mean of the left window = 34.4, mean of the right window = 38.6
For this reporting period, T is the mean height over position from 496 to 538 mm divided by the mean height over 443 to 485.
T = 1.1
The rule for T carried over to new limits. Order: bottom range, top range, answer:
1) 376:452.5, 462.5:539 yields 1.34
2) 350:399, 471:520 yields 1.24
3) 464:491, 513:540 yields 0.97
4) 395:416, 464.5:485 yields 1.39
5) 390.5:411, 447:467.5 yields 1.23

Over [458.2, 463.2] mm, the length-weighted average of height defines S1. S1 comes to 38.6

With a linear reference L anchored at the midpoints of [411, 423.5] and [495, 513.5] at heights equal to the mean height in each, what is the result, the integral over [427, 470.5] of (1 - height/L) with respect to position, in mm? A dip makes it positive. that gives 7.9 mm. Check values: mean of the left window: 34.6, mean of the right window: 37.4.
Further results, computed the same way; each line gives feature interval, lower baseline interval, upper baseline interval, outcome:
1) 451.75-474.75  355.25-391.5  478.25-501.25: 0.09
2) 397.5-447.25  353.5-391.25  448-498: 9.91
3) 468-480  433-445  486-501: -2.74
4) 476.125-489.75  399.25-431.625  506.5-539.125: -1.53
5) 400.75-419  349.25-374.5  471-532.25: 1.57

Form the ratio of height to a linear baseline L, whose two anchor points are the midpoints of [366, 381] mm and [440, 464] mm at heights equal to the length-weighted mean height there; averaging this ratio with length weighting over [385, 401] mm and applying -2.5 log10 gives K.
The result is 0.15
